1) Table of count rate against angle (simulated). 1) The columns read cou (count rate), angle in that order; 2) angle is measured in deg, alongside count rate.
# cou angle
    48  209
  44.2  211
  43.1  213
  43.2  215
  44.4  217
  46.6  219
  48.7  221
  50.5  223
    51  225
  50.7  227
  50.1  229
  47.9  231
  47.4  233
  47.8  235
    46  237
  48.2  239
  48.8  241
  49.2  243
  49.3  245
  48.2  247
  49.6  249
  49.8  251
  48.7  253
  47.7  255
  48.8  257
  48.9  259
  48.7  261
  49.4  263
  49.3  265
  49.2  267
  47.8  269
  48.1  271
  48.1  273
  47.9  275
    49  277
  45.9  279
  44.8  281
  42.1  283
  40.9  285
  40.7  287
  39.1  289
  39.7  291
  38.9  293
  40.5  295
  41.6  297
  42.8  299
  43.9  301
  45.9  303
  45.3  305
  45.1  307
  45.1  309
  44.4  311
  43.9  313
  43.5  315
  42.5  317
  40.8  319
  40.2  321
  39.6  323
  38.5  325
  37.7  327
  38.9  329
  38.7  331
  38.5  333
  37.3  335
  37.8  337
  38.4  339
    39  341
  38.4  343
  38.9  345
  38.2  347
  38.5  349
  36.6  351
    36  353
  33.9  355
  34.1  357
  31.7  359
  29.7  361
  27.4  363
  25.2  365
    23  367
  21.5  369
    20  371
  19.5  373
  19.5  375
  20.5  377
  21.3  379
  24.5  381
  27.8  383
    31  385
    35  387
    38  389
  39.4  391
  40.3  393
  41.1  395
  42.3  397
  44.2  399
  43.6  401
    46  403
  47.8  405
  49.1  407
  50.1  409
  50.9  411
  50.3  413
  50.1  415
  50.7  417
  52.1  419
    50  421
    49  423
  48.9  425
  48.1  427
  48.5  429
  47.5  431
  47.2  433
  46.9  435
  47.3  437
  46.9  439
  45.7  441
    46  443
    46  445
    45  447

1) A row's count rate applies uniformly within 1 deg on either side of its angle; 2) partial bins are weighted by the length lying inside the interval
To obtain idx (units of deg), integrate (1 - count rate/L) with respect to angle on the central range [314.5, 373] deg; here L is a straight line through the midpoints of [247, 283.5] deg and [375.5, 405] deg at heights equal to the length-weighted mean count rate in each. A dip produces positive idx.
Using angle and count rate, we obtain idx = 7.8 deg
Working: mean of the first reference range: 48.1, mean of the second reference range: 35.5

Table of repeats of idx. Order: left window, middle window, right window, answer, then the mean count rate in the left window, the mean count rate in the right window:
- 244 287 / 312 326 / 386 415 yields 1.51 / 47.6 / 44.4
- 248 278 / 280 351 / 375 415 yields 6.38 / 48.7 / 38.9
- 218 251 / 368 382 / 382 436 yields 7.58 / 48.8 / 45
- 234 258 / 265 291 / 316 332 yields -0.19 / 48.5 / 39.6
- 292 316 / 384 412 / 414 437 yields 2.90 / 43.4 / 48.9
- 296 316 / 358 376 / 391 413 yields 8.33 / 44.1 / 45.5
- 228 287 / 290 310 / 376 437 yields 1.48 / 47.7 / 42.8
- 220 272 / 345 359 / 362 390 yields -3.03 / 48.8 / 25.3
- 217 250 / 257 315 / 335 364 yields -2.95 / 48.6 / 35.7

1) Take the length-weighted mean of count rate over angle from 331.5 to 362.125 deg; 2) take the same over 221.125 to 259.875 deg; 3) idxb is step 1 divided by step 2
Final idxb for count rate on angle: 0.75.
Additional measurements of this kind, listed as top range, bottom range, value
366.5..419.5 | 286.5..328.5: 0.88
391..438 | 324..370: 1.36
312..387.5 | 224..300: 0.71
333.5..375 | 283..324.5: 0.76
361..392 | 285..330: 0.63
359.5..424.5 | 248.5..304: 0.81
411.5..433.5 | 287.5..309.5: 1.16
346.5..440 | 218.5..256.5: 0.79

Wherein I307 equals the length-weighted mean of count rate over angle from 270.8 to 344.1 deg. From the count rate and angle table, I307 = 41.9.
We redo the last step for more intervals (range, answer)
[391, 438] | 47.3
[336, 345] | 38.5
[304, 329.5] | 42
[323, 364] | 36.5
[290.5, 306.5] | 42.5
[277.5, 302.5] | 42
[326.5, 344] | 38.3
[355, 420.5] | 35.9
